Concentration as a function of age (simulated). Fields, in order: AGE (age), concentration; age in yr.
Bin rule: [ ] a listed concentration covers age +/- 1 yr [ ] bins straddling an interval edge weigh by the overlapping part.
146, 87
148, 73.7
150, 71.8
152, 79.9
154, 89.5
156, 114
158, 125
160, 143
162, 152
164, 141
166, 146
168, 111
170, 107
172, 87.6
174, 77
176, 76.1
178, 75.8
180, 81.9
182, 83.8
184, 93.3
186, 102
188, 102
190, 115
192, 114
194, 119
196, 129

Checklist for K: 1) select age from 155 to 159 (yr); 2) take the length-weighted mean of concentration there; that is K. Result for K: 120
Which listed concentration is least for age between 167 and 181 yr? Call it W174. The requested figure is 75.8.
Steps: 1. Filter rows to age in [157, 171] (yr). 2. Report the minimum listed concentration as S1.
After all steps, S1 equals 107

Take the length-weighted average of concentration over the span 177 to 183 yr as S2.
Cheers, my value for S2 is 80.5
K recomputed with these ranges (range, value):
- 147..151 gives 72.8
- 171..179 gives 79.1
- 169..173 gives 97.3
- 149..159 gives 96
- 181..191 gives 99.2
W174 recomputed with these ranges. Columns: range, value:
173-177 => 76.1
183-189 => 93.3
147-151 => 71.8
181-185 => 83.8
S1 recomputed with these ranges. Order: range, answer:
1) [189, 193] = 114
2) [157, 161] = 125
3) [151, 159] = 79.9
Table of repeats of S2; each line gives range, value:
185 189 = 102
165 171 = 121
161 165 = 146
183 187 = 97.7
